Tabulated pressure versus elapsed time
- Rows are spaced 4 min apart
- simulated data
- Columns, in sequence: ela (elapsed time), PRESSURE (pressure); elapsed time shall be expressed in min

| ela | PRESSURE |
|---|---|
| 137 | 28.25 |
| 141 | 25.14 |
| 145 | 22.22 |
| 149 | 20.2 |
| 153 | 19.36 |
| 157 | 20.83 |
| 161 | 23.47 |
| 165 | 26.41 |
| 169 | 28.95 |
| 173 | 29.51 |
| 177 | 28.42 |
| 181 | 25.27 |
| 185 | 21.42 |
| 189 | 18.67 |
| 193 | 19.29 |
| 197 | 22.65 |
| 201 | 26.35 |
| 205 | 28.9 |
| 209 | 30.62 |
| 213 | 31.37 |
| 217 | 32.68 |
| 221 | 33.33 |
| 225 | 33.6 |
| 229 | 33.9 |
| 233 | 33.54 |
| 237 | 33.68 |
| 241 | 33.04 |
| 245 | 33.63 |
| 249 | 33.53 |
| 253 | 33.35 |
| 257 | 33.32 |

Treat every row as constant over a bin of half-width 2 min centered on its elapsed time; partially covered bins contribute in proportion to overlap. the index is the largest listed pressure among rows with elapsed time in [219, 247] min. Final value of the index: 33.9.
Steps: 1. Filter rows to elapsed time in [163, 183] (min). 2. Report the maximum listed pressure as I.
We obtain 29.51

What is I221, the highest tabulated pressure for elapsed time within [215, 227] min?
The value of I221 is 33.6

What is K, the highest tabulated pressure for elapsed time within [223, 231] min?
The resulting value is 33.9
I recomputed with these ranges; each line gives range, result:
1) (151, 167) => 26.41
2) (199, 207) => 28.9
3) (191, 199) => 22.65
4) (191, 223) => 33.33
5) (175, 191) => 28.42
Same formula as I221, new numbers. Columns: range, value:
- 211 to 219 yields 32.68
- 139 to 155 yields 25.14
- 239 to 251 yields 33.63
